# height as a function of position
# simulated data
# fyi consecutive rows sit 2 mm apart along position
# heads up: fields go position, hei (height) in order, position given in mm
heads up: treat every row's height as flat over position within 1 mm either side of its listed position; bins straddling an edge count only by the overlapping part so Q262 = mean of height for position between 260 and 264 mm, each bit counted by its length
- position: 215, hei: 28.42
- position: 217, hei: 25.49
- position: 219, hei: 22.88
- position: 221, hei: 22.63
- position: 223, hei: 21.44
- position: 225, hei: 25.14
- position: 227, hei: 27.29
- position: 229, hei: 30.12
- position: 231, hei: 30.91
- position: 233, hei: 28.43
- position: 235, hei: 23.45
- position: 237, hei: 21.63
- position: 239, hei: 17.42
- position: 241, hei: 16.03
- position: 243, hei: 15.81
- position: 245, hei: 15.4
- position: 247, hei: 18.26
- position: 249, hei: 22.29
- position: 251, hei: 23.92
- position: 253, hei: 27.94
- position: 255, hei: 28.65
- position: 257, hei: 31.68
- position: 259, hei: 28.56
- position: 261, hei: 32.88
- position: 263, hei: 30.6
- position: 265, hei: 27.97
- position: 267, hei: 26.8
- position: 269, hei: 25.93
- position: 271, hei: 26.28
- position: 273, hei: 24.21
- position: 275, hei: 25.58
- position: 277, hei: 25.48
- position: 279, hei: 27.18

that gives 31.7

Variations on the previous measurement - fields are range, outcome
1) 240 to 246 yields 15.7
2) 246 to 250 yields 20.3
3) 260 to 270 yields 28.8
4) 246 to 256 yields 24.2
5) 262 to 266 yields 29.3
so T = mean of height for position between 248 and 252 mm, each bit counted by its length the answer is 23.1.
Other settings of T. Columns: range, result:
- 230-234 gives 29.7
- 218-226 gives 23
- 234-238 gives 22.5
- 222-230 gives 26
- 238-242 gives 16.7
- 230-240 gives 24.4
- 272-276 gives 24.9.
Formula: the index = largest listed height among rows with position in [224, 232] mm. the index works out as 30.91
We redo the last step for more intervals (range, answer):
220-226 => 25.14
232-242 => 28.43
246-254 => 27.94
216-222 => 25.49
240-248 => 18.26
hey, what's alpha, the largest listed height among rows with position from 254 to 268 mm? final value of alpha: 32.88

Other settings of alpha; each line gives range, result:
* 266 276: 26.8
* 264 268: 27.97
